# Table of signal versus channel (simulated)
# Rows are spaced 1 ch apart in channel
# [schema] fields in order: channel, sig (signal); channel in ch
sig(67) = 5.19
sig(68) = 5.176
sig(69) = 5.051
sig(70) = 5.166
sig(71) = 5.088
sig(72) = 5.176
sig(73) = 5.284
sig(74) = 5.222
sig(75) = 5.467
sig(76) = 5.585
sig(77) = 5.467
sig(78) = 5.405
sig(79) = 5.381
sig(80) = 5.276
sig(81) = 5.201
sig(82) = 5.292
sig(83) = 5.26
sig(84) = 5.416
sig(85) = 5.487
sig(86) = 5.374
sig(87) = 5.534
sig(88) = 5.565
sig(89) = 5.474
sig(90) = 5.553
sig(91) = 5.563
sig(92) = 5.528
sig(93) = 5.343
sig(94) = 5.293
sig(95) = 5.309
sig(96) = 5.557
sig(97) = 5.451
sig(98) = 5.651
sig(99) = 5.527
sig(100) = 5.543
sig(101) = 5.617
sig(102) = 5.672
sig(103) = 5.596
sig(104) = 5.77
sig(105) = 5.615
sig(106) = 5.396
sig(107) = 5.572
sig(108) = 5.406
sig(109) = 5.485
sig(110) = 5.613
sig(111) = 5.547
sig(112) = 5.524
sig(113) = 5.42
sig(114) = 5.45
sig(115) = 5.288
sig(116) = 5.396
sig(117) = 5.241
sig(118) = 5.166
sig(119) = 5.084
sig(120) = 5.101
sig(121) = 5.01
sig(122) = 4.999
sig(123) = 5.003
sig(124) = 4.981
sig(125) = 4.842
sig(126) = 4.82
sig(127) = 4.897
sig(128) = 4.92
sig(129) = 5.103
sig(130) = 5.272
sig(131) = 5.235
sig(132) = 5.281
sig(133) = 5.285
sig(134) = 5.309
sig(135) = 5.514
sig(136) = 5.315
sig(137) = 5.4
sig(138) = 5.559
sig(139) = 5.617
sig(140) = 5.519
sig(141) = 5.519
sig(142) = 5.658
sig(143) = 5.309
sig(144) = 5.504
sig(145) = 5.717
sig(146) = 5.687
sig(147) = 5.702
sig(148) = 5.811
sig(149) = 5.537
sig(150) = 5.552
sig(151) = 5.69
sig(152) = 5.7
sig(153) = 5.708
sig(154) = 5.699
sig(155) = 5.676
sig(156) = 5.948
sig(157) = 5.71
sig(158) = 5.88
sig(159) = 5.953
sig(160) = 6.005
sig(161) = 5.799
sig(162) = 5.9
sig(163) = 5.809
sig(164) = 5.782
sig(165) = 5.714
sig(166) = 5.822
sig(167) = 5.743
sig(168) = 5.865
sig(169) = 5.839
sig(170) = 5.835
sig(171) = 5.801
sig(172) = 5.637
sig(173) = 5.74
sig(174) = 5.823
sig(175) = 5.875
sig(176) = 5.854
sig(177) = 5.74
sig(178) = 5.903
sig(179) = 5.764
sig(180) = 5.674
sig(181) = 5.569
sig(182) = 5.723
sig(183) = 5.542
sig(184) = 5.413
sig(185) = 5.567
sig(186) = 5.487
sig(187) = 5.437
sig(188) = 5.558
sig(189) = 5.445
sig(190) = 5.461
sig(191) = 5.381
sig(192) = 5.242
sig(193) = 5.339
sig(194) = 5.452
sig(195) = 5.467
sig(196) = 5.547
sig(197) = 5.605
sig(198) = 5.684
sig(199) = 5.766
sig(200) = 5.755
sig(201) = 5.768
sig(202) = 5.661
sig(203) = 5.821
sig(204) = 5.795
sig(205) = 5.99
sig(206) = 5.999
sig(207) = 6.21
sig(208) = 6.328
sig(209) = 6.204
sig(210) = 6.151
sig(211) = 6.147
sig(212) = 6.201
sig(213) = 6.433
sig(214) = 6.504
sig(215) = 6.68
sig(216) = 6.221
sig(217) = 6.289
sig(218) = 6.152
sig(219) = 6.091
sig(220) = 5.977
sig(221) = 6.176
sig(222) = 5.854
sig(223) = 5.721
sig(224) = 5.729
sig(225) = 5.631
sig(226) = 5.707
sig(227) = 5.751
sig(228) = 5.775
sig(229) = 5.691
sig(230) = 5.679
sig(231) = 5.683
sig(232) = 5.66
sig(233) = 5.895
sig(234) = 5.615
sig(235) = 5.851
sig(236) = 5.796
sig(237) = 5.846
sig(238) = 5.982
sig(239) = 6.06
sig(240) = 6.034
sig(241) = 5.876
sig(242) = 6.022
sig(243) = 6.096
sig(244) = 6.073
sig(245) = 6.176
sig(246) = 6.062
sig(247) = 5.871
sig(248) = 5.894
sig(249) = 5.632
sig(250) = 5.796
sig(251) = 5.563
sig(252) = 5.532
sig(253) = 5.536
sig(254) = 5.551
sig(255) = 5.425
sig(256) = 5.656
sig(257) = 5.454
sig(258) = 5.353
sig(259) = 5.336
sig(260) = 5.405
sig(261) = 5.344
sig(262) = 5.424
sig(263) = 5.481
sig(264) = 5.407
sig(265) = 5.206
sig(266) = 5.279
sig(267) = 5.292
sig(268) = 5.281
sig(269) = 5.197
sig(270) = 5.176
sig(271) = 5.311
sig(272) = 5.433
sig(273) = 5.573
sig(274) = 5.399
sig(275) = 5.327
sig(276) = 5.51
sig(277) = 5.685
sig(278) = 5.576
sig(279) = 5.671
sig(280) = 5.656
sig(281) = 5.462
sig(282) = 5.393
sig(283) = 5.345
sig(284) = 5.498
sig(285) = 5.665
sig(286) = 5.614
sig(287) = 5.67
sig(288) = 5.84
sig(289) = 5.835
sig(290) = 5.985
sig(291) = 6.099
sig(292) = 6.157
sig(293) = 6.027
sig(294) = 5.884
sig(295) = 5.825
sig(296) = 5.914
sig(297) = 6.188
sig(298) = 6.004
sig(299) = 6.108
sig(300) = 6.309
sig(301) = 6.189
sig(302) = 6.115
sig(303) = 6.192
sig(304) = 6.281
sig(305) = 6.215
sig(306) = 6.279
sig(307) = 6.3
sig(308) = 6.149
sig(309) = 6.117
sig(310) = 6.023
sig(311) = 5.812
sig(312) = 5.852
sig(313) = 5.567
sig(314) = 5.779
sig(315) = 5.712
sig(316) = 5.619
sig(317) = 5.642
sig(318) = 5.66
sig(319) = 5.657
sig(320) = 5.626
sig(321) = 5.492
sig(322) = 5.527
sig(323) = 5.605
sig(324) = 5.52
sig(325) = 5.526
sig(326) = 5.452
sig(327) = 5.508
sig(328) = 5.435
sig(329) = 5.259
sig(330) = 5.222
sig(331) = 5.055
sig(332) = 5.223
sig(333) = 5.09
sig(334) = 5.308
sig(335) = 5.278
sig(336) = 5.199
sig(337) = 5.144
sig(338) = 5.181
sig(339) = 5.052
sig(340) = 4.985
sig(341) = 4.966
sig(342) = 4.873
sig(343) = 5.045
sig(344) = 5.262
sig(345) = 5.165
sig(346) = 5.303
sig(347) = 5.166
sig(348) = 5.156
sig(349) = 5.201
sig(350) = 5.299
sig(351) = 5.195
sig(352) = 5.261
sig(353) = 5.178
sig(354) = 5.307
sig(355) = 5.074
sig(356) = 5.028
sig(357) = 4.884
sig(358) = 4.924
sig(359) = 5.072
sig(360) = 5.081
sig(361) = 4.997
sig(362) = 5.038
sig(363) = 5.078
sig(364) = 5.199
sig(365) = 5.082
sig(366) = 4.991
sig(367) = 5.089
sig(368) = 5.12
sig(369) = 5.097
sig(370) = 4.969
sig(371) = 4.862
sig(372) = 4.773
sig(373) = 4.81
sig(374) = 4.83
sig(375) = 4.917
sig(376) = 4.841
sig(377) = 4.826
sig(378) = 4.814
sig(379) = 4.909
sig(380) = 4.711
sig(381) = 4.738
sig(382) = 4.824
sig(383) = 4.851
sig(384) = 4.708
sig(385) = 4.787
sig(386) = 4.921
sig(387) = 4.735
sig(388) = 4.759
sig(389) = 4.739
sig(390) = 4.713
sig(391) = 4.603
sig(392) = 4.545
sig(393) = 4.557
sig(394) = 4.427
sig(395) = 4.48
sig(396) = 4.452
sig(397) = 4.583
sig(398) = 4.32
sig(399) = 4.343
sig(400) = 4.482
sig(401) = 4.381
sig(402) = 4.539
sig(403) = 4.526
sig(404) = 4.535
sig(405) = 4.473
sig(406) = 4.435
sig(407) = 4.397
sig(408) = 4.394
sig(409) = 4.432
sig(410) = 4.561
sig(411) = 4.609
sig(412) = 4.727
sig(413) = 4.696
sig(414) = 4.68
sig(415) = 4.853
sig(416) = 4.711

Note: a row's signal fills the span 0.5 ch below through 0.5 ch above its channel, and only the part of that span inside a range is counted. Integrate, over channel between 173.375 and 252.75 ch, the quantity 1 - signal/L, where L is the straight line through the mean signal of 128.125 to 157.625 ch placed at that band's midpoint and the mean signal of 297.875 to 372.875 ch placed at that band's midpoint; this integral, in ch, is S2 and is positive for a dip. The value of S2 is -5.0 ch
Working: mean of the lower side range 5.53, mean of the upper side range 5.41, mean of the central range 5.83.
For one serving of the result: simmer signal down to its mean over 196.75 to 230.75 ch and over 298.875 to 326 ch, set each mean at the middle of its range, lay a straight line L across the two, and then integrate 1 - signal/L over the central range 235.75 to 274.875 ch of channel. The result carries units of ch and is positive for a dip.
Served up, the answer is 2.15 ch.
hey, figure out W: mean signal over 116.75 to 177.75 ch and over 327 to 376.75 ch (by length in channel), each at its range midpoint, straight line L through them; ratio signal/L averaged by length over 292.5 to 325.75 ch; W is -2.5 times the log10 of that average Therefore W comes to -0.14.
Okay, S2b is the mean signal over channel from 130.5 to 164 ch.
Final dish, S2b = 5.62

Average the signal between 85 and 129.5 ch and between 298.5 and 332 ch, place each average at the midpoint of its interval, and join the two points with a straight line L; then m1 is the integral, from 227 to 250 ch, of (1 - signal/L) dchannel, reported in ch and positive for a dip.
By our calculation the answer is -1.0 ch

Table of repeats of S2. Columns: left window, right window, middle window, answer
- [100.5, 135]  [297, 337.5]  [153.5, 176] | -1.8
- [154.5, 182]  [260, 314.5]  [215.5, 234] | -0.3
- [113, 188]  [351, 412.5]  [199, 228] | -3.8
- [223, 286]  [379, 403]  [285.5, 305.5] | -2.7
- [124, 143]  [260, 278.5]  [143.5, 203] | -4.2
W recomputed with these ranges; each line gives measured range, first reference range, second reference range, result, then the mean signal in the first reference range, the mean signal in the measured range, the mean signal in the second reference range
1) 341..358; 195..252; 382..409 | -0.04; 5.92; 5.14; 4.57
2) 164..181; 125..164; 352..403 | -0.06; 5.53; 5.78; 4.82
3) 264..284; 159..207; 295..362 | 0.03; 5.7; 5.41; 5.5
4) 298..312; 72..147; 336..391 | -0.21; 5.38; 6.14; 4.99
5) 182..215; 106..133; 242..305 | -0.06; 5.22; 5.77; 5.69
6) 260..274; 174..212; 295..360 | 0.05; 5.72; 5.34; 5.51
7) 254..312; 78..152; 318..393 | -0.11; 5.4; 5.71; 5.08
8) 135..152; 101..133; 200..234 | -0.02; 5.29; 5.57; 5.98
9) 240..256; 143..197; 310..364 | -0.06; 5.68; 5.81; 5.3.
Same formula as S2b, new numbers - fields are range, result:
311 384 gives 5.18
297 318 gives 6.01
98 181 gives 5.53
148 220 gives 5.8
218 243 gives 5.85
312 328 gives 5.6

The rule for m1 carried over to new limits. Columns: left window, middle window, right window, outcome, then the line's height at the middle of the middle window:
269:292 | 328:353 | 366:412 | -0.4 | 5.08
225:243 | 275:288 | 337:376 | -0.1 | 5.53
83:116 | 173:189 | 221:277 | -0.2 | 5.58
